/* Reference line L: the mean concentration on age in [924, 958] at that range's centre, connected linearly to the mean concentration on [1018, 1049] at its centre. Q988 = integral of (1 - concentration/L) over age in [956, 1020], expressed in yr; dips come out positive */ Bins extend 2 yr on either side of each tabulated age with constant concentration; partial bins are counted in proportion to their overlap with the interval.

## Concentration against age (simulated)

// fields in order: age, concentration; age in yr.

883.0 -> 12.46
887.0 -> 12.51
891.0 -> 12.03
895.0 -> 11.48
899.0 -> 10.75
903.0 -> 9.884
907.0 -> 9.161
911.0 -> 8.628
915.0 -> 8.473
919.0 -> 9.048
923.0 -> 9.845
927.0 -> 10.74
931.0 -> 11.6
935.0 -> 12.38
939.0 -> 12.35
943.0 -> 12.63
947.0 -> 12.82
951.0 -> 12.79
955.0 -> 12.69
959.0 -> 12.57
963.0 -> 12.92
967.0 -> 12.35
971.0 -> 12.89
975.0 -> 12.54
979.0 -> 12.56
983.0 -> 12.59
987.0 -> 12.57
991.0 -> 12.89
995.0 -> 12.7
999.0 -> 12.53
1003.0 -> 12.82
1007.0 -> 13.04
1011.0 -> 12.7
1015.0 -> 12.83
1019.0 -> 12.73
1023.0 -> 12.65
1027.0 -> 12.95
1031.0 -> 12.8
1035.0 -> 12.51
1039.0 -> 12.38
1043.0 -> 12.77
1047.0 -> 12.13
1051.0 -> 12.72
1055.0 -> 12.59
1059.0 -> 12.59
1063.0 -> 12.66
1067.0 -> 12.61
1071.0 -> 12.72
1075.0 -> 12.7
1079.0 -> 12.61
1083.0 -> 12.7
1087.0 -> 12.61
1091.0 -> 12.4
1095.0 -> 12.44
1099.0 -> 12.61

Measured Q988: -1.5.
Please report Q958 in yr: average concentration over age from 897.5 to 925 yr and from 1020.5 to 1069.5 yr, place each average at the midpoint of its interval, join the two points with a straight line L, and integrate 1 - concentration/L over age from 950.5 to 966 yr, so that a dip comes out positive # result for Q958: -3.2 yr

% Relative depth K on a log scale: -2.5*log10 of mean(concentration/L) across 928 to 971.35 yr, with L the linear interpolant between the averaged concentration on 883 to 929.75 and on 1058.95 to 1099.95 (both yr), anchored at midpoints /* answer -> -0.15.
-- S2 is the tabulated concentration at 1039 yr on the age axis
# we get 12.38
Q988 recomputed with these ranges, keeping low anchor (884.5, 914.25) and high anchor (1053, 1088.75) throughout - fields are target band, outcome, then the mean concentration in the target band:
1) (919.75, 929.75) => 0.6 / 10.2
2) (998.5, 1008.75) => -0.9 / 12.8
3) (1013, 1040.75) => -1.3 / 12.7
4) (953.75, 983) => -3.2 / 12.6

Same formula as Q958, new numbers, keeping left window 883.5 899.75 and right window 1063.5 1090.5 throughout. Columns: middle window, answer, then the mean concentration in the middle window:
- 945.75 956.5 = -0.60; 12.8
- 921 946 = 0.79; 11.6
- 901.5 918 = 4.02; 9.01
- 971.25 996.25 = -0.86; 12.7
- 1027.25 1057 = -0.21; 12.6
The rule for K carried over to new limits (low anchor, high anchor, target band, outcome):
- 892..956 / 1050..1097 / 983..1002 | -0.09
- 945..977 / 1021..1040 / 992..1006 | 0.00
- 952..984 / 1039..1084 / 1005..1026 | -0.01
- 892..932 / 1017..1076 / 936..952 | -0.19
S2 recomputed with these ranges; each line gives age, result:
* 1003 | 12.82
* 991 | 12.89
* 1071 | 12.72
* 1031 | 12.8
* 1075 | 12.7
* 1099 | 12.61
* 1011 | 12.7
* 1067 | 12.61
